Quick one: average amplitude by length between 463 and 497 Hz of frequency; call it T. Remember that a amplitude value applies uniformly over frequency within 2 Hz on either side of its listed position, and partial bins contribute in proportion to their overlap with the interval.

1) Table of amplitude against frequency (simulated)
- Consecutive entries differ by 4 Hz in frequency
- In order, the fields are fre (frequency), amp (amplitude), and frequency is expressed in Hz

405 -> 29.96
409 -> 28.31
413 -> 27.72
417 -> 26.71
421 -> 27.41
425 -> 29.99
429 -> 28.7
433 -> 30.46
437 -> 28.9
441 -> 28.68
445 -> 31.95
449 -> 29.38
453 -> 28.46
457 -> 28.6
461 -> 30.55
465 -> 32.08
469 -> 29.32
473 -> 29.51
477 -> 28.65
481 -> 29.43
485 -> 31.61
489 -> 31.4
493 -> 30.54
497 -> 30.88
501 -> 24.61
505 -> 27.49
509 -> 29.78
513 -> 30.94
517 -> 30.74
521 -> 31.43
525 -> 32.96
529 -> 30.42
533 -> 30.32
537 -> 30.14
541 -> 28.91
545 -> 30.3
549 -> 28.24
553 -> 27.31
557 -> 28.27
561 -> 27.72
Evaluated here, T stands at 30.4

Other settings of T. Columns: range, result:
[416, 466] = 29.4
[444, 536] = 30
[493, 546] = 29.9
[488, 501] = 29.9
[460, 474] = 30.4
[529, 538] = 30.3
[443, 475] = 30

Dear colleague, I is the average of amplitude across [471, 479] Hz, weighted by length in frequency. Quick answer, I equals 29.1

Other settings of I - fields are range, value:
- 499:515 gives 28.2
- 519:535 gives 31.3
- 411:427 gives 28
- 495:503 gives 27.7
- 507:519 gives 30.5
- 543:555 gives 28.6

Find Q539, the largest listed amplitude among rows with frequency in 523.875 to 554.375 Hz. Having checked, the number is 32.96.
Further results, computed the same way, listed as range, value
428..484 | 32.08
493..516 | 30.94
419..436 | 30.46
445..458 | 31.95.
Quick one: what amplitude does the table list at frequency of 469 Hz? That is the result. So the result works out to 29.32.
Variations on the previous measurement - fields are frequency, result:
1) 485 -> 31.61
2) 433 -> 30.46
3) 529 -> 30.42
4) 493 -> 30.54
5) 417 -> 26.71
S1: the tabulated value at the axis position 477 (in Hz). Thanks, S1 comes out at 28.65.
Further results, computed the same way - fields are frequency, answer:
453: 28.46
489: 31.4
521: 31.43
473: 29.51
